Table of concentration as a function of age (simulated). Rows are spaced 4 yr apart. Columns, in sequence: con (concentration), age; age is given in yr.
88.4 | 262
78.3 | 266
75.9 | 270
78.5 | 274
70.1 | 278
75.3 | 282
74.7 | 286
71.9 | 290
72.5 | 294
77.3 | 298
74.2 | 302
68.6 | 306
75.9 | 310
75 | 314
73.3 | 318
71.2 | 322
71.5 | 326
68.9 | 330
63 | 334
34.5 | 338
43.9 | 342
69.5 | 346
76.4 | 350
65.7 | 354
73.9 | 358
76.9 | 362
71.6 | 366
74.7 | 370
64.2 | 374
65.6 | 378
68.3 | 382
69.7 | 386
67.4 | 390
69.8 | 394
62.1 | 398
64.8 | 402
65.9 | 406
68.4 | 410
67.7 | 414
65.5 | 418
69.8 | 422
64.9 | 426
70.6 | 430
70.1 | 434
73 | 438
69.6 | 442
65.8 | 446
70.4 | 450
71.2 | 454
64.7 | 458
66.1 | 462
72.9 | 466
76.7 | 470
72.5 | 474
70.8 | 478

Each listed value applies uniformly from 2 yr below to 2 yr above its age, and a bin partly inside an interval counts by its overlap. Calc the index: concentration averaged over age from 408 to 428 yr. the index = 67.3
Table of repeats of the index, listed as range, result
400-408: 65.3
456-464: 65.4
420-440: 69.7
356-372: 74.3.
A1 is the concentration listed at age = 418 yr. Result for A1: 65.5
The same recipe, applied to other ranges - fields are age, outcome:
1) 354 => 65.7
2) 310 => 75.9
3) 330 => 68.9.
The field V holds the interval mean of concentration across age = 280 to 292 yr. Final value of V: 74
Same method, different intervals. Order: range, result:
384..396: 69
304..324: 72.8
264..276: 77.6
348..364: 73.2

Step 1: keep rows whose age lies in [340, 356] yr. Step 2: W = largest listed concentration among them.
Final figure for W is 76.4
